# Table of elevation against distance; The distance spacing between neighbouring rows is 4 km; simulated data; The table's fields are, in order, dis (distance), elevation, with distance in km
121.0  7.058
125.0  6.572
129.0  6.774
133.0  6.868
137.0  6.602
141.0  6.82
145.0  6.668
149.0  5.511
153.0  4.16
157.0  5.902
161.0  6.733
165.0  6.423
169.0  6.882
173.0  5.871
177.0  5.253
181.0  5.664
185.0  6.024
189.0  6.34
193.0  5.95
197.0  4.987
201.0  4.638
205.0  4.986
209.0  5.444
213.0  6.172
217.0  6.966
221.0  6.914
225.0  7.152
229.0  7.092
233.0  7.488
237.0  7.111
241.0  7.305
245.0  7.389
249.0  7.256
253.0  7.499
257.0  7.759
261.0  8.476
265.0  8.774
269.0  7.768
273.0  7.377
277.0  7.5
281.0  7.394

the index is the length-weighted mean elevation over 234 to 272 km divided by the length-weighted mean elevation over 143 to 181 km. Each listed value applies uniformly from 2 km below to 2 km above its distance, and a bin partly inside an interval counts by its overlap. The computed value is 1.30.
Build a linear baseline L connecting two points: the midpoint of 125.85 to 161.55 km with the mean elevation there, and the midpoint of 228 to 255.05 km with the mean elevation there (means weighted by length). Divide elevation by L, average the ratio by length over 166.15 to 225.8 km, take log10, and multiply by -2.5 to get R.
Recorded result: 0.15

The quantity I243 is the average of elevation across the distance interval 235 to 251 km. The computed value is 7.27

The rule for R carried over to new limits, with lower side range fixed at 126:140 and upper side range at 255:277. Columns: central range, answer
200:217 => 0.32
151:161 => 0.28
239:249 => 0.06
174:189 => 0.24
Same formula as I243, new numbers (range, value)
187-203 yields 5.48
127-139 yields 6.75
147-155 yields 4.84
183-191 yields 6.18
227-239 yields 7.23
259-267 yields 8.62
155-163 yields 6.32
